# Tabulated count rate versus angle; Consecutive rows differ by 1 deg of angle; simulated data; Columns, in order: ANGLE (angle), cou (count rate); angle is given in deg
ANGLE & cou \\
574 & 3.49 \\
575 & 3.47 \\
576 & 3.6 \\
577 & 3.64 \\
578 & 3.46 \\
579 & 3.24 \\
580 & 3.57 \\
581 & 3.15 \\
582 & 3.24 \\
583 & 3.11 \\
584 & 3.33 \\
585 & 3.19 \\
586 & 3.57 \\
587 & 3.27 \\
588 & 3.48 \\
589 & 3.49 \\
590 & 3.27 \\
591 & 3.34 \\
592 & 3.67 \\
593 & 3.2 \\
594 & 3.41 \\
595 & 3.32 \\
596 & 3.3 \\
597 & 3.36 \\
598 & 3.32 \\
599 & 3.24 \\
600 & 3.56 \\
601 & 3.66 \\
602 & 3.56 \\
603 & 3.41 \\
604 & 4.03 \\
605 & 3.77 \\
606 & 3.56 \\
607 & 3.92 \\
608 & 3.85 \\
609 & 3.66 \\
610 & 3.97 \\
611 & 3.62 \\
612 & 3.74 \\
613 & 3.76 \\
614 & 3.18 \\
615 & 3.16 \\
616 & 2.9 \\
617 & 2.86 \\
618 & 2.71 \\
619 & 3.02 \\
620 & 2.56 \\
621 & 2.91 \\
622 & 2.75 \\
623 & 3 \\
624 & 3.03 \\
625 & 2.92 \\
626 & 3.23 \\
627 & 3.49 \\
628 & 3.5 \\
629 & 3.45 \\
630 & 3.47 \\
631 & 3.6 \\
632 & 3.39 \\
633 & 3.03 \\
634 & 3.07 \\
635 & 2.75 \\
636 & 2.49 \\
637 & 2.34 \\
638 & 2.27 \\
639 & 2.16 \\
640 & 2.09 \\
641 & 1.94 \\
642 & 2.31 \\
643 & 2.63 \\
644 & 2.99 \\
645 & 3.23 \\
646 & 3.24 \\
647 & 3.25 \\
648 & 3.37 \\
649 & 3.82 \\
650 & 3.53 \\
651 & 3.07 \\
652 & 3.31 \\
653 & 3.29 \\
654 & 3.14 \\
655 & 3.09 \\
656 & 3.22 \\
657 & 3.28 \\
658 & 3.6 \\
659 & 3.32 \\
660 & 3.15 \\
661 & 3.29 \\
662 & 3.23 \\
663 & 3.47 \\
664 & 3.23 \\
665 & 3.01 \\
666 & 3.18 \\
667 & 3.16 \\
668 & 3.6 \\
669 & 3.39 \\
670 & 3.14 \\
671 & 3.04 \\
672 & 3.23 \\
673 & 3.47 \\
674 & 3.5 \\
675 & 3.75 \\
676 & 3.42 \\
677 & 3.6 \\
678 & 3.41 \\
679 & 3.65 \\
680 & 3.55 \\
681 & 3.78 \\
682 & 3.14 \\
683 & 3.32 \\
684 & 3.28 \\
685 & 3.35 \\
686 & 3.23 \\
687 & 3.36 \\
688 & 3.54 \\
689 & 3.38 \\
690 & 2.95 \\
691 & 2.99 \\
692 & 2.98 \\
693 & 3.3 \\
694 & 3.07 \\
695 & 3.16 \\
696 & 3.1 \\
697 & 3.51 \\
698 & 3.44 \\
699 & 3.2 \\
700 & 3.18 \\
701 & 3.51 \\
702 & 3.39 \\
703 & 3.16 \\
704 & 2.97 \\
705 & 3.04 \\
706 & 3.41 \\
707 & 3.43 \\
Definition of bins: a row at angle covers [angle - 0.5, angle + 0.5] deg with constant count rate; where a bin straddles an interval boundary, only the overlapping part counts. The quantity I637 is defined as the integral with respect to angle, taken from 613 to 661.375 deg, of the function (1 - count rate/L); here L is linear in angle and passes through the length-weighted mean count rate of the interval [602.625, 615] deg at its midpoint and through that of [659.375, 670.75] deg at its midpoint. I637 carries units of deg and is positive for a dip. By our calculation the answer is 6.0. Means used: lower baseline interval 3.69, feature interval 3.04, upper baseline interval 3.25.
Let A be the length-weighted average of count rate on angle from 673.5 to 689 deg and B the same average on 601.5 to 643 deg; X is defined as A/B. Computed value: 1.1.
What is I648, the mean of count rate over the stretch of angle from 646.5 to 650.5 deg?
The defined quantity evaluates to 3.49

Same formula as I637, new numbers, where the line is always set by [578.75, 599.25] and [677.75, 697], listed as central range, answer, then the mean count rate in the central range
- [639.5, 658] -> 1.41 deg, 3.06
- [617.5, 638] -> 1.88 deg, 3.02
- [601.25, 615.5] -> -1.39 deg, 3.66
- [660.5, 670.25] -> 0.09 deg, 3.27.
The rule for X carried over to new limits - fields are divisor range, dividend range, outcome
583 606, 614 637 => 0.89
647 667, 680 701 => 1.00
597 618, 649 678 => 0.95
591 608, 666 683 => 0.97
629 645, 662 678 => 1.22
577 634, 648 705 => 0.99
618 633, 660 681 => 1.07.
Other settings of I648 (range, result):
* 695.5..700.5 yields 3.29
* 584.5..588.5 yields 3.38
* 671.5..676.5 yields 3.47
